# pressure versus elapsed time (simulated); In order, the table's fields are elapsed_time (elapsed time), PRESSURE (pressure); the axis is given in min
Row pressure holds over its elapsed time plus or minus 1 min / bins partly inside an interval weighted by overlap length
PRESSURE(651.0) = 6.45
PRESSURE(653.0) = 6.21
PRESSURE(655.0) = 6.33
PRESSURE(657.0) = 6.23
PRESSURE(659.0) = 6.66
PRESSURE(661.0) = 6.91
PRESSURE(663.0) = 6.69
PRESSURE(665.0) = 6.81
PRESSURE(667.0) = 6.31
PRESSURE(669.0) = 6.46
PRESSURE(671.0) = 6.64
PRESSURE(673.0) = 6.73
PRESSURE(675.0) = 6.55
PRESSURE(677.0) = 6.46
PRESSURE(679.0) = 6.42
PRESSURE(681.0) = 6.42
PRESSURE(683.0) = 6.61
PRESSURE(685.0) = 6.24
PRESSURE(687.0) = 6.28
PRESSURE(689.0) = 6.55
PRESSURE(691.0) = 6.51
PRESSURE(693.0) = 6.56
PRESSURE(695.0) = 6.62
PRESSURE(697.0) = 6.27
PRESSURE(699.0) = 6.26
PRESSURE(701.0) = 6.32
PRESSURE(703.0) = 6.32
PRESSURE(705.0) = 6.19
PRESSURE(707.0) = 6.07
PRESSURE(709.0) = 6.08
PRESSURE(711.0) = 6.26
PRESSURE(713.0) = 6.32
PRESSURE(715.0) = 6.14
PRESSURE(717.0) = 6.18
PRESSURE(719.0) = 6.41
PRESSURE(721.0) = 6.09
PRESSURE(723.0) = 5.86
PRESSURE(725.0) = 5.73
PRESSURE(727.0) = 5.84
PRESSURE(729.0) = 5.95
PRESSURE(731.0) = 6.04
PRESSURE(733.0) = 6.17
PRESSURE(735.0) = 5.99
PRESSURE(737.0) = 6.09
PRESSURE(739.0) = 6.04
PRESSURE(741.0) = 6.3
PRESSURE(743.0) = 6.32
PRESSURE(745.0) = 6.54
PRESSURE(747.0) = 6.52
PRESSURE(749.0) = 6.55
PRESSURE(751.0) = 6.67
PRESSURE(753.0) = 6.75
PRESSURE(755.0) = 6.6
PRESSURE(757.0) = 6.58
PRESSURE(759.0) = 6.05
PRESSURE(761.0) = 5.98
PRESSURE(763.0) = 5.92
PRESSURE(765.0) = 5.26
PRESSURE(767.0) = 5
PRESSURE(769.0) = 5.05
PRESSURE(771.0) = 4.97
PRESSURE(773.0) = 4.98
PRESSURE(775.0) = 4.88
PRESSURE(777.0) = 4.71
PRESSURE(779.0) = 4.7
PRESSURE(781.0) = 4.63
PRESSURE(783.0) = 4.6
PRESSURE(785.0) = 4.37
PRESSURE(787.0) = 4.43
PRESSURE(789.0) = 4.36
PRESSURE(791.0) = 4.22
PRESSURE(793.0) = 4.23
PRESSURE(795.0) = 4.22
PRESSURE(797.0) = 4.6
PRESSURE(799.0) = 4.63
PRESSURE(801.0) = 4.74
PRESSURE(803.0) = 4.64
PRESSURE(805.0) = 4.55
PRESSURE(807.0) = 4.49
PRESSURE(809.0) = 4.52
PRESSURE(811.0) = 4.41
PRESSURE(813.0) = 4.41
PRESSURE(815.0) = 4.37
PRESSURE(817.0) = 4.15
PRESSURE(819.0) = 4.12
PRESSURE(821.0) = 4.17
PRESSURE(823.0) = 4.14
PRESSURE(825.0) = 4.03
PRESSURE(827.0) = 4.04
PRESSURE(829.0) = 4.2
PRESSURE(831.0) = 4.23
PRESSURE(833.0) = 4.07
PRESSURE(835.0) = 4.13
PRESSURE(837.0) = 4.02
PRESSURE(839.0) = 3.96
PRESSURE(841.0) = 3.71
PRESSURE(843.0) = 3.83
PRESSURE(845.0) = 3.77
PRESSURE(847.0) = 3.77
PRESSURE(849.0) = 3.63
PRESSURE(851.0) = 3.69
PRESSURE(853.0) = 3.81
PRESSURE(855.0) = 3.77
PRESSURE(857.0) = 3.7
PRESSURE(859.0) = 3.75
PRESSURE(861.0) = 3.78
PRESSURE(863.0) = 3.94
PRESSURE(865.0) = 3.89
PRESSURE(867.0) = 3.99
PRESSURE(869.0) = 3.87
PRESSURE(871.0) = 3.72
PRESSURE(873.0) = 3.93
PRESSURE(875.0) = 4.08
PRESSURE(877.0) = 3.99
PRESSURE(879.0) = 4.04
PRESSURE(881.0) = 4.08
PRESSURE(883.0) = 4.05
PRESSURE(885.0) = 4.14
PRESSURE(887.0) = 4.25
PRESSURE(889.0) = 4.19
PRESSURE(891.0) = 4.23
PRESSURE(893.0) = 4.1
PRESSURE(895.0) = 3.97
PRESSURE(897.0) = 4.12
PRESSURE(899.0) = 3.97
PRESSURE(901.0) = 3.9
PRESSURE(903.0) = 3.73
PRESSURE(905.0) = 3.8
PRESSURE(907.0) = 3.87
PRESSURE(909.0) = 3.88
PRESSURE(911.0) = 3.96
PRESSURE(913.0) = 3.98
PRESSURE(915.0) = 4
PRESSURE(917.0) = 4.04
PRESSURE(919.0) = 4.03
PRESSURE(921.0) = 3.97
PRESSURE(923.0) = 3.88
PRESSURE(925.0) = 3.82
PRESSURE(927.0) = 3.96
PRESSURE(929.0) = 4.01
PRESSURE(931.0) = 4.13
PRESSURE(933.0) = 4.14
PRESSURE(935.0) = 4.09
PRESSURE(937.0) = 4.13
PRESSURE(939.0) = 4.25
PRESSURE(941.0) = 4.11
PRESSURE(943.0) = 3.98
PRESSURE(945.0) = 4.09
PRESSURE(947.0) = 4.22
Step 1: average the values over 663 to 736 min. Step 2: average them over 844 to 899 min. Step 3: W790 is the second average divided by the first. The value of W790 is 0.62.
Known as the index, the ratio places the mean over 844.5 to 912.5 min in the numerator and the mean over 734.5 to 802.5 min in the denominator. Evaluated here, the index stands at 0.73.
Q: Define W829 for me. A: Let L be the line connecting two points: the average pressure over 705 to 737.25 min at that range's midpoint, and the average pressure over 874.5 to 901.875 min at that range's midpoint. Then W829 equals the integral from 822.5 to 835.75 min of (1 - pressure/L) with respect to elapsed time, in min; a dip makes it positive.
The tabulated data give 1.8 min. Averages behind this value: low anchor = 6.08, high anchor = 4.08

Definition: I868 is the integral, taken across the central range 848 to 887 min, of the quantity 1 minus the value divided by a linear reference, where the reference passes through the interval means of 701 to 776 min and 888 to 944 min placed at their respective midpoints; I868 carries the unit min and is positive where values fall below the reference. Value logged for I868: 5.6 min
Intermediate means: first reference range 6.02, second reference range 4.01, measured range 3.9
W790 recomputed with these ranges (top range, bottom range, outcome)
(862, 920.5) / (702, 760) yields 0.64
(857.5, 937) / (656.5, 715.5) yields 0.62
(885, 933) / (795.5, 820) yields 0.90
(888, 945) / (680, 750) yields 0.64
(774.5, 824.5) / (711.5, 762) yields 0.71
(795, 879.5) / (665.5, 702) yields 0.63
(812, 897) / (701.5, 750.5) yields 0.65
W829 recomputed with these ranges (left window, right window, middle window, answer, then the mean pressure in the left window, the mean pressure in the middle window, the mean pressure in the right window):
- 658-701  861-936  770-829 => 7.80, 6.52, 4.45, 3.99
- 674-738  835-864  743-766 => -3.76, 6.24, 6.31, 3.81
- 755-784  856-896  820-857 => 4.22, 5.28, 3.94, 3.98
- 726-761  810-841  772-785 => 1.58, 6.29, 4.72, 4.15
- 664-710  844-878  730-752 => -2.67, 6.42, 6.29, 3.83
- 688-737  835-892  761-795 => 2.79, 6.19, 4.79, 3.92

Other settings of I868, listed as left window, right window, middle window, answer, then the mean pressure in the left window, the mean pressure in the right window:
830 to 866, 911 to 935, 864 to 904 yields -0.9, 3.86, 4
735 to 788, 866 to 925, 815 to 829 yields 2.2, 5.64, 3.99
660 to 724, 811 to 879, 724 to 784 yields -4.0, 6.39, 3.97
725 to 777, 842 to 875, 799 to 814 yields 0.9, 5.93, 3.81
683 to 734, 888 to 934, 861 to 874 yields 1.7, 6.22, 3.99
